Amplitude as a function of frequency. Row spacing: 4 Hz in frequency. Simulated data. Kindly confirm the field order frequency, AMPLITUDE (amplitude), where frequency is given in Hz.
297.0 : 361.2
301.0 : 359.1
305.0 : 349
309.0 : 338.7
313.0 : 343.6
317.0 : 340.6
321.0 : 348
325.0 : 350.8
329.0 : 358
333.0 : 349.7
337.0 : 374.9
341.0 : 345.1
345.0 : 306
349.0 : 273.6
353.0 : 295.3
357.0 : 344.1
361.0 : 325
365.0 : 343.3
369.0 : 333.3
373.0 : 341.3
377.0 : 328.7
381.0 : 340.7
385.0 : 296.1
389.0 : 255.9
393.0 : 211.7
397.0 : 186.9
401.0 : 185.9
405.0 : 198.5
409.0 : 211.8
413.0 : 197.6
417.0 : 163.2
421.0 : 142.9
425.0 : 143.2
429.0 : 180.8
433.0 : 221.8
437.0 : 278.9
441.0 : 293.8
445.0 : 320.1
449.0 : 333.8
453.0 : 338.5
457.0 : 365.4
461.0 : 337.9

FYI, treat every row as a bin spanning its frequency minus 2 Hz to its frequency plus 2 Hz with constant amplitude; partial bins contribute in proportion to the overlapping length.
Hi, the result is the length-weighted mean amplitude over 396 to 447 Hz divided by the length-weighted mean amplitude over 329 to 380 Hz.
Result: 0.6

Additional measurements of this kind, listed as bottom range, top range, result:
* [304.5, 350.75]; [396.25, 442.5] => 0.59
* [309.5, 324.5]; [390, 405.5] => 0.58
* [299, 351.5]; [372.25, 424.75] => 0.67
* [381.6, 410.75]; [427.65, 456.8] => 1.27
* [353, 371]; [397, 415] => 0.59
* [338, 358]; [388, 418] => 0.64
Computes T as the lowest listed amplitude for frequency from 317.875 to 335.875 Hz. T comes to 348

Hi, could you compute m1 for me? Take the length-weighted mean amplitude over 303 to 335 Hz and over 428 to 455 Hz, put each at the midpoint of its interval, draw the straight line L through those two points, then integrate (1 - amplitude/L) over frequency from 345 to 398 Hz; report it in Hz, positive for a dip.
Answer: 3.4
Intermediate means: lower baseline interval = 347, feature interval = 301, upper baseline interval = 285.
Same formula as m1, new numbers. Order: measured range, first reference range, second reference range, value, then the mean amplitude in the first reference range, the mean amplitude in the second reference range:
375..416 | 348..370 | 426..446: 7.03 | 321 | 250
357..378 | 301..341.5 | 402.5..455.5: -2.47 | 350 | 233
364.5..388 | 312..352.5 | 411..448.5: -3.45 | 337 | 221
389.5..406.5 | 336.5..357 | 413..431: 0.87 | 317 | 162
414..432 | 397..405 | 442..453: 6.41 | 189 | 326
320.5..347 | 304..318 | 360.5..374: -0.56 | 343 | 337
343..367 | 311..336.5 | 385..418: -1.87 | 350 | 208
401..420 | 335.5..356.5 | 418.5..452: 5.32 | 319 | 241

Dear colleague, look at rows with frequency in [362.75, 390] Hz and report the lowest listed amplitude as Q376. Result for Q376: 255.9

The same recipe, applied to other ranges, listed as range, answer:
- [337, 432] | 142.9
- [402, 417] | 163.2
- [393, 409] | 185.9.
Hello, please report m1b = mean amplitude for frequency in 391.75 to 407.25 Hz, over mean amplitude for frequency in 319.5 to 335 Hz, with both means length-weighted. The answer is 0.6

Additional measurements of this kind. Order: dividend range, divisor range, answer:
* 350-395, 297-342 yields 0.88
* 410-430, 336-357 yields 0.52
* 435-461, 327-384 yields 0.97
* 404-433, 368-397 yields 0.61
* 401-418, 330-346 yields 0.56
